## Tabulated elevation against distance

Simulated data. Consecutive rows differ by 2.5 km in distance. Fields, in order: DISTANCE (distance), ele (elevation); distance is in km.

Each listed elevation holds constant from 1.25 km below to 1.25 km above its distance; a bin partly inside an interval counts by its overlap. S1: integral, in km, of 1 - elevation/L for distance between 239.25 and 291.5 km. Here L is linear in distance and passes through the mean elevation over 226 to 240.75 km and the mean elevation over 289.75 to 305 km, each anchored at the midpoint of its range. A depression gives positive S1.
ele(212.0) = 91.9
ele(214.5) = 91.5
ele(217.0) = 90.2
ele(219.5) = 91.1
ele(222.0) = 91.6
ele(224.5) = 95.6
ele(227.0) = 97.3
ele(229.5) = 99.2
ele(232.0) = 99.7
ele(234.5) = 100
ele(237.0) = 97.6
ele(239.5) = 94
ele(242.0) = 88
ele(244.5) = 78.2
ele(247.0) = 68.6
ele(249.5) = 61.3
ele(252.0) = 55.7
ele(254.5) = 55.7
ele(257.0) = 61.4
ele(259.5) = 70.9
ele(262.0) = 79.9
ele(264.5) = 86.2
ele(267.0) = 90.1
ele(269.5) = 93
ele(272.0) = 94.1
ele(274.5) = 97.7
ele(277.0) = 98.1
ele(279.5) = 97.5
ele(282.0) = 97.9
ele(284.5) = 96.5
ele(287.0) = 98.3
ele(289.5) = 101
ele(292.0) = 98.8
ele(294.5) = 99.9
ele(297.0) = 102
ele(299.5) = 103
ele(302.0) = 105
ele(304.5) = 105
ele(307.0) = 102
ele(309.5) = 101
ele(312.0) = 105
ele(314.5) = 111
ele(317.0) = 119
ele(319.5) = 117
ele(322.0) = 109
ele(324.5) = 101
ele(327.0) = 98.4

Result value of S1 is 8.4 km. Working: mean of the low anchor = 98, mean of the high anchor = 102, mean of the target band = 84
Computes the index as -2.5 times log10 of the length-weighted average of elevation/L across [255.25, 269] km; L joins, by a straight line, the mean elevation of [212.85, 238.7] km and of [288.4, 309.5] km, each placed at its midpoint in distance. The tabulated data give 0.259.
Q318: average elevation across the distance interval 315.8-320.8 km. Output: 118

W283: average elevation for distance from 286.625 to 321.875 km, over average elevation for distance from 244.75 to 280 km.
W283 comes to 1.3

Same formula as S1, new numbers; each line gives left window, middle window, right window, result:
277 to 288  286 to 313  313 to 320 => 1.1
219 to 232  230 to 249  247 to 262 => -2.0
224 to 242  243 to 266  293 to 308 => 6.9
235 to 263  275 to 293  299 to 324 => -1.0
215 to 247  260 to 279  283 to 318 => 1.5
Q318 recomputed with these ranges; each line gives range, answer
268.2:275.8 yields 94.9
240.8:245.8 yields 82.9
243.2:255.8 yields 64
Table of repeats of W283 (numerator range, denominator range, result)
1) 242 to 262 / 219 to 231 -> 0.70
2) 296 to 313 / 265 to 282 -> 1.09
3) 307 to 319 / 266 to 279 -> 1.15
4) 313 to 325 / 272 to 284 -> 1.15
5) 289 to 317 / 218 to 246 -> 1.11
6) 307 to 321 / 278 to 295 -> 1.11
